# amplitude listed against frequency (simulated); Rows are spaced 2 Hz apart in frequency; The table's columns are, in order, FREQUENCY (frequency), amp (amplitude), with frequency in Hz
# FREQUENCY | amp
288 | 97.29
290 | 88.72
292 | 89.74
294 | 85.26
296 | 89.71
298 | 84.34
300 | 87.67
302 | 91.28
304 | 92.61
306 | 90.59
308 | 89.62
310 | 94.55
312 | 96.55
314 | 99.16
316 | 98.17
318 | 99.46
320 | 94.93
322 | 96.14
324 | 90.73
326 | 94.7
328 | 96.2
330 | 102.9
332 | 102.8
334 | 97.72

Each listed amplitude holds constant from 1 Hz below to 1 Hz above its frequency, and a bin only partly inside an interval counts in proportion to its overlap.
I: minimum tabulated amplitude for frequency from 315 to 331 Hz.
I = 90.73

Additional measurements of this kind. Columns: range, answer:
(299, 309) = 87.67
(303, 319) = 89.62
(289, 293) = 88.72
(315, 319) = 98.17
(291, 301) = 84.34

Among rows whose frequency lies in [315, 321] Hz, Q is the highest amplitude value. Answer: 99.46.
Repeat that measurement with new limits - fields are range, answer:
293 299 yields 89.71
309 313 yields 96.55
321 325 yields 96.14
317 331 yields 102.9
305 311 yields 94.55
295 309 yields 92.61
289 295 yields 89.74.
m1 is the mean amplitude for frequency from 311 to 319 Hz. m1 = 98.3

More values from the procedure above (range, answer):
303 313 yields 92.8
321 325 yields 93.4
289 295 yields 87.9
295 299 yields 87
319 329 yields 94.5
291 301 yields 87.3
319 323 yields 95.5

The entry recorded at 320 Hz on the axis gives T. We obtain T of 94.93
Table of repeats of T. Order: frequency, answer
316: 98.17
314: 99.16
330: 102.9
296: 89.71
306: 90.59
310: 94.55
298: 84.34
